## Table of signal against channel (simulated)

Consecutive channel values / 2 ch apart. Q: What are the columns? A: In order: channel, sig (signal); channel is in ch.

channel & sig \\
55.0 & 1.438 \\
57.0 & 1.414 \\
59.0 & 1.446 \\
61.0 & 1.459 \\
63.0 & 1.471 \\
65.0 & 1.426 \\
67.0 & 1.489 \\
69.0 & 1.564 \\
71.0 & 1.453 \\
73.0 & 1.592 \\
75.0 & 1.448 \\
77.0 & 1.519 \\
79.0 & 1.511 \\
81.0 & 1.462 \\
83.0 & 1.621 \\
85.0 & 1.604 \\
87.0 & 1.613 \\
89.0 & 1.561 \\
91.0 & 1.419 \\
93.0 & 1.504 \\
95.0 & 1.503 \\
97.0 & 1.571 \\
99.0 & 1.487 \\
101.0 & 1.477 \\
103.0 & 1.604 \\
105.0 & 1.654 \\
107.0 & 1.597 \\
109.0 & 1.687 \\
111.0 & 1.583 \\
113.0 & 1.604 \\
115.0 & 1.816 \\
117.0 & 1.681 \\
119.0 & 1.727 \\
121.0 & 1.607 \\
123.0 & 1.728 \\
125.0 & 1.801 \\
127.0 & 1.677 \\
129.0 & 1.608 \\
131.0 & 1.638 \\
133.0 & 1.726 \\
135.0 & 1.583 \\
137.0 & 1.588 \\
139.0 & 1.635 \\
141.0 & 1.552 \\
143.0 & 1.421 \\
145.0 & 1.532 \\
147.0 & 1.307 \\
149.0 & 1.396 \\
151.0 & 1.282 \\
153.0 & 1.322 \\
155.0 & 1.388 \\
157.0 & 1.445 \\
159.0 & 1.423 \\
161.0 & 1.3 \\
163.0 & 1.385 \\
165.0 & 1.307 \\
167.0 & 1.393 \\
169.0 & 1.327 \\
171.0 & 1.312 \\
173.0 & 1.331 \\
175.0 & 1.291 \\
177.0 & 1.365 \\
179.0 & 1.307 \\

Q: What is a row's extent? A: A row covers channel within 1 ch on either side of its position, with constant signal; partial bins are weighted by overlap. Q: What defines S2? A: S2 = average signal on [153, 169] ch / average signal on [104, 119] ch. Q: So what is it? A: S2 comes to 0.8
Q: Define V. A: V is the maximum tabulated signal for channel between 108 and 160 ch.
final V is 1.816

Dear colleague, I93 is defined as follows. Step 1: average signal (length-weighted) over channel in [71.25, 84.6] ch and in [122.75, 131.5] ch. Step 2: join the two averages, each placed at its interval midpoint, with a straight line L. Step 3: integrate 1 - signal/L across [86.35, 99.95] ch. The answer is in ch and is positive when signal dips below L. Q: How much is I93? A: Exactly 0.5 ch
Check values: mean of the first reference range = 1.52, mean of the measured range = 1.52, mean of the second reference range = 1.69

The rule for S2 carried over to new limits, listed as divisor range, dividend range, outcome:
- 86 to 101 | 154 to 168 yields 0.91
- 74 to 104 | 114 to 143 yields 1.09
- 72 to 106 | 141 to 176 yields 0.89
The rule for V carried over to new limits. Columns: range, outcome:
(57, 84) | 1.621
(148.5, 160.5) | 1.445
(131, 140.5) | 1.726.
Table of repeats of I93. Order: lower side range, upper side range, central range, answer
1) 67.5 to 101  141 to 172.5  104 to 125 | -3.1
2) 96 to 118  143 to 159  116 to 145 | -2.8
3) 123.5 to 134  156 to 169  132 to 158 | 1.1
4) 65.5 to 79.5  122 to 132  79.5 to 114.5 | 0.6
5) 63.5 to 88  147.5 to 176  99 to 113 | -1.2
